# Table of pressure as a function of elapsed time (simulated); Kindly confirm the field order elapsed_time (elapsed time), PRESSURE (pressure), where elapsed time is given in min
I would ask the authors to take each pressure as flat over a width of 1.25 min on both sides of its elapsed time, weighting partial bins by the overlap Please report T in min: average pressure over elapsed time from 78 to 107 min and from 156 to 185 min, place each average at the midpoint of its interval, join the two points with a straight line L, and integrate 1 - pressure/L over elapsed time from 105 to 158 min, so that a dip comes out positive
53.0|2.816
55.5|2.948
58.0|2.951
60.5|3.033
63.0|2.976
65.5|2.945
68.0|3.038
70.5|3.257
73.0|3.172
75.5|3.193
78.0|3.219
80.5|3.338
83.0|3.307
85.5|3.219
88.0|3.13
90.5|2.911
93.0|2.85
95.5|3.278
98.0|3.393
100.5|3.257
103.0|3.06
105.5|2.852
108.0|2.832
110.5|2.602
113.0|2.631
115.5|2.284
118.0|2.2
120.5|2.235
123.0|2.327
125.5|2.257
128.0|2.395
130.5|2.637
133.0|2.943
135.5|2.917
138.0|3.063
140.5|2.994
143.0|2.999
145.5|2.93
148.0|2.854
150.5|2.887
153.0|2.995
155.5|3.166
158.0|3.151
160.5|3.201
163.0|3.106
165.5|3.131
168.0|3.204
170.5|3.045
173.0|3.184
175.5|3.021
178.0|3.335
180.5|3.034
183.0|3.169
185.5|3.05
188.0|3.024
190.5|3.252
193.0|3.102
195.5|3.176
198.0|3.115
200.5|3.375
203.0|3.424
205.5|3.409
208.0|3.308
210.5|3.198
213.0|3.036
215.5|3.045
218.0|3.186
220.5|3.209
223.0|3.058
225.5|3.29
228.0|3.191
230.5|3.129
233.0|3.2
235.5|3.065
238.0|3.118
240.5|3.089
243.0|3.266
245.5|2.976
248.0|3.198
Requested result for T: 7.1 min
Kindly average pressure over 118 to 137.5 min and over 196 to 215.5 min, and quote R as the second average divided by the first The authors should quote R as 1.28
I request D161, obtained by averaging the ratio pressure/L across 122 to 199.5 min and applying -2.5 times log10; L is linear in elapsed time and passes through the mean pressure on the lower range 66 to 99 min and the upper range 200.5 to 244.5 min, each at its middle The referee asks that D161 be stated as 0.067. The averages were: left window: 3.17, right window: 3.19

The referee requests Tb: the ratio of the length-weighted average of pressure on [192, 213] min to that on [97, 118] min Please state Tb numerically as 1.15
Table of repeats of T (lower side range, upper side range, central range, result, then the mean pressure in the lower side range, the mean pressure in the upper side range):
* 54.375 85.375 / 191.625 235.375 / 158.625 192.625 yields 0.5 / 3.12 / 3.2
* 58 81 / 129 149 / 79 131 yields 3.5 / 3.11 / 2.91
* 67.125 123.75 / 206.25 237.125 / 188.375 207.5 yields -0.8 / 2.94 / 3.16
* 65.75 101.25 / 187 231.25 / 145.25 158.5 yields 0.8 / 3.18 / 3.2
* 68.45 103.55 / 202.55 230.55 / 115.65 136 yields 4.6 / 3.18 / 3.2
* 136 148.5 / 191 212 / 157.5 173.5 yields -0.3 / 2.97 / 3.26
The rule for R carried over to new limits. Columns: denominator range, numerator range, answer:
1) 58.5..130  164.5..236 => 1.09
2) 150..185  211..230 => 1.01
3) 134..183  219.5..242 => 1.03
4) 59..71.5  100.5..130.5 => 0.84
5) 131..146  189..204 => 1.09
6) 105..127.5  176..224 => 1.30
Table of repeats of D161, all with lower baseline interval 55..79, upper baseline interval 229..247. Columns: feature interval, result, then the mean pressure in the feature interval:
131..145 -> 0.048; 2.96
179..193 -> 0.000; 3.11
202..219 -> -0.038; 3.23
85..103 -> -0.020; 3.14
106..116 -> 0.174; 2.63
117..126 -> 0.342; 2.26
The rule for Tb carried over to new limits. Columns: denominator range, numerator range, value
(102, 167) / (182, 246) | 1.14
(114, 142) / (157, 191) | 1.22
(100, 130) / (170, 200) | 1.22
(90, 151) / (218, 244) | 1.14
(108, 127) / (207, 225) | 1.32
